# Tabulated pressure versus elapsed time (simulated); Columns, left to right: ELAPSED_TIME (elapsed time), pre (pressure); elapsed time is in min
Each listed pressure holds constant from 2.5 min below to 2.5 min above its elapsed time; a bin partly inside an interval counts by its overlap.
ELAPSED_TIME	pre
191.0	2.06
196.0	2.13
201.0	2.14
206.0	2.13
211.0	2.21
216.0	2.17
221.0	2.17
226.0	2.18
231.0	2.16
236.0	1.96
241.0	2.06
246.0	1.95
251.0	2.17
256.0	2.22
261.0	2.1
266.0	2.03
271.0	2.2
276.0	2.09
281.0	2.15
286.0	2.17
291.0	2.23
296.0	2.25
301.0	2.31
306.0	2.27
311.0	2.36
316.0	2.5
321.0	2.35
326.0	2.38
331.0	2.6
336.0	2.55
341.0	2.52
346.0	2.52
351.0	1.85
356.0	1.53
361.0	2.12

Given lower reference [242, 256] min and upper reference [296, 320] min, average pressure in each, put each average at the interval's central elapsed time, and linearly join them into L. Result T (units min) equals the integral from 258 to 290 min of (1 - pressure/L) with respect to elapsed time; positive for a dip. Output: 1.0 min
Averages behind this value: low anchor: 2.09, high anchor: 2.35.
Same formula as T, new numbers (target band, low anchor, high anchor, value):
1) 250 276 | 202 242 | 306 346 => 1.41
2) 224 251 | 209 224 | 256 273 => 1.09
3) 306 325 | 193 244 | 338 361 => -2.37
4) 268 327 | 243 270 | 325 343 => 1.45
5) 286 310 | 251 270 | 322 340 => 0.67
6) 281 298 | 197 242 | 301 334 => 0.88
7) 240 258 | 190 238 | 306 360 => 0.71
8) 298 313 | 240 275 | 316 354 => -0.18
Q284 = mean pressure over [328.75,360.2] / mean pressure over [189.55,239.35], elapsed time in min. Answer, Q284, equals 1.06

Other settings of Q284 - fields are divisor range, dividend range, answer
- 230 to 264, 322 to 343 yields 1.20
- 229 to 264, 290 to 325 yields 1.12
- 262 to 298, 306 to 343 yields 1.14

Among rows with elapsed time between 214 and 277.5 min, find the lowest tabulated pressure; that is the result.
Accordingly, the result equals 1.95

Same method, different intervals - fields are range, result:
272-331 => 2.09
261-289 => 2.03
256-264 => 2.1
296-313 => 2.25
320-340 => 2.35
